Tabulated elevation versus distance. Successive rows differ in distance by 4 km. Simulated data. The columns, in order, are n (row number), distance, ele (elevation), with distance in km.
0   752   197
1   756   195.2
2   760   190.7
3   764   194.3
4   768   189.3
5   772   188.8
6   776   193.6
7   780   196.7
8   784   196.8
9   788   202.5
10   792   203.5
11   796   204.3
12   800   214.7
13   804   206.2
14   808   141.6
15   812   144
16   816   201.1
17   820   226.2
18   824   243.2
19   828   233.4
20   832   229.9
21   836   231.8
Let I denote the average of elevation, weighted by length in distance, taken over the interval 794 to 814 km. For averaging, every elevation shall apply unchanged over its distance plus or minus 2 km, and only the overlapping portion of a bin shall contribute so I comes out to 182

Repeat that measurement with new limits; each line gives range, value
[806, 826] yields 191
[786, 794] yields 203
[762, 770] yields 192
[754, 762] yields 193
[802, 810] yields 174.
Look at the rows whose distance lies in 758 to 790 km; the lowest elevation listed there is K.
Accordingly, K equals 188.8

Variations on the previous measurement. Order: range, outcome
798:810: 141.6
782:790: 196.8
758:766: 190.7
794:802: 204.3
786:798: 202.5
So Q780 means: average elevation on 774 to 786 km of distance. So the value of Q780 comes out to 196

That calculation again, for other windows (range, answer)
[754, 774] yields 192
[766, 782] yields 192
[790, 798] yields 204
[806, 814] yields 143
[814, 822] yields 214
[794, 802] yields 210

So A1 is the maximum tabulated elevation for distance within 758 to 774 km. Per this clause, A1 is 194.3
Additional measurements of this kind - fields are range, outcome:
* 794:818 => 214.7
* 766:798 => 204.3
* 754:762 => 195.2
